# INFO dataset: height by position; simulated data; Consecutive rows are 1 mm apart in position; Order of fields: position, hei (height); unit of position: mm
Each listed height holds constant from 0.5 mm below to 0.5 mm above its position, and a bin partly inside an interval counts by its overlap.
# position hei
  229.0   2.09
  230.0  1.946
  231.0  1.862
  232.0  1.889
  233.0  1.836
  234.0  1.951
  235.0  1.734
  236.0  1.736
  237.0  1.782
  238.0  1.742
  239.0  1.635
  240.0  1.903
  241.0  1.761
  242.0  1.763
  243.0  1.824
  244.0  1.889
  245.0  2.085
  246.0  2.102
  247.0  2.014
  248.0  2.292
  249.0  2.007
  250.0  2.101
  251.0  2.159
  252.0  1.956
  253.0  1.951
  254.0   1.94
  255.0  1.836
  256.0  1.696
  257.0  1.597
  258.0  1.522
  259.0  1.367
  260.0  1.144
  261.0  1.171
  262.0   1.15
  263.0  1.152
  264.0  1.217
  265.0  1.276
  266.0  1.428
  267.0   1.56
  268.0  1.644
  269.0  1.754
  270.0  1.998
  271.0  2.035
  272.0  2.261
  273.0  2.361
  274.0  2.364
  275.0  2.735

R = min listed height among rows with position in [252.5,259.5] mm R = 1.367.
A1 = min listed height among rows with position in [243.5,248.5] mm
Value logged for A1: 1.889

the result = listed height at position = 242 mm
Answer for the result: 1.763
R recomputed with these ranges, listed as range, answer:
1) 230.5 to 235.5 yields 1.734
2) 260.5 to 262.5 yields 1.15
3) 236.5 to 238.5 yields 1.742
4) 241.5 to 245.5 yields 1.763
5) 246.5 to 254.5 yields 1.94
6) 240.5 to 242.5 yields 1.761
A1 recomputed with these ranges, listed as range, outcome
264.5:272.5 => 1.276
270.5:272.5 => 2.035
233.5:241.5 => 1.635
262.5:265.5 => 1.152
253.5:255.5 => 1.836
